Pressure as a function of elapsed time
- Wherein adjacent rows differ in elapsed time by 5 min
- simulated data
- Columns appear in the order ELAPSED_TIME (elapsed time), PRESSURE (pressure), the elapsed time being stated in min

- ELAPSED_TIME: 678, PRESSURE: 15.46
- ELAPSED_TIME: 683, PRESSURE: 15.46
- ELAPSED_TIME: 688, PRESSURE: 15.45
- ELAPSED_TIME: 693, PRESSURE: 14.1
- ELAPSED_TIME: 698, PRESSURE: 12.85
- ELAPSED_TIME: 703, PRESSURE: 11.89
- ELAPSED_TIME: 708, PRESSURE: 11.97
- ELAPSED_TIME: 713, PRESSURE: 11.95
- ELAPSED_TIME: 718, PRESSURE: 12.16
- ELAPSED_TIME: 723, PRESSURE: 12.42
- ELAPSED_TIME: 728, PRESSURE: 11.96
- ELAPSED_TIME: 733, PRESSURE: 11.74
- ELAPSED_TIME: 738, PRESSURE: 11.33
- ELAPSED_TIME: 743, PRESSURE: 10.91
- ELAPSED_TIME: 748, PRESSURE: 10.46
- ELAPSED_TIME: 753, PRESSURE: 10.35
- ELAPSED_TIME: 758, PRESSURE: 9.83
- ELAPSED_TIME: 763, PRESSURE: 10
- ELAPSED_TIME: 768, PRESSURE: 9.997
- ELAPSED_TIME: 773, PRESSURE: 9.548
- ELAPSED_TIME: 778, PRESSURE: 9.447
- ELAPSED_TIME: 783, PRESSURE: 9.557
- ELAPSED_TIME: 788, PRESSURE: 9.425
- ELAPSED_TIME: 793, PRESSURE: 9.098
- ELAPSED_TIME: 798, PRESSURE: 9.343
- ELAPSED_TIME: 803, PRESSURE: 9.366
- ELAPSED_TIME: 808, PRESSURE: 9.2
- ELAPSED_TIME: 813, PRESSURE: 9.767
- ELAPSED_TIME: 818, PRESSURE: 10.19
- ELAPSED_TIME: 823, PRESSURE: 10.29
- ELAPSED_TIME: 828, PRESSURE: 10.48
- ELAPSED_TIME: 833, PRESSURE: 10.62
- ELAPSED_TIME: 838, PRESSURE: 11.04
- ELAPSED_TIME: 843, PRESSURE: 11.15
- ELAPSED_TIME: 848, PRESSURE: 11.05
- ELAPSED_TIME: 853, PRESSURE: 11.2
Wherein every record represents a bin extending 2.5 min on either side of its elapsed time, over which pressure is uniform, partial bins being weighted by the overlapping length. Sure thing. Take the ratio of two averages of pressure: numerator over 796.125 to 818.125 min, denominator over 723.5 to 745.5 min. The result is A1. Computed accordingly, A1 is 0.8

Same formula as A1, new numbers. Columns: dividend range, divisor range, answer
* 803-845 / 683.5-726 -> 0.79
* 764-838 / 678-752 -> 0.78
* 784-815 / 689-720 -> 0.74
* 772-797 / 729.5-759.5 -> 0.87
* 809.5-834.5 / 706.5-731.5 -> 0.85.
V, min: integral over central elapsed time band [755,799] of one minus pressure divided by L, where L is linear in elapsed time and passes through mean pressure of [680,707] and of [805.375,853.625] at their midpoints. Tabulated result 8.1 min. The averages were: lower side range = 13.9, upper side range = 10.5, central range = 9.6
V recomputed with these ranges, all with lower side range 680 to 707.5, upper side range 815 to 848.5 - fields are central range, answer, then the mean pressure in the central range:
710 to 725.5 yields 1.3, 12.2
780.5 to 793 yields 2.4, 9.41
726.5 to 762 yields 5.1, 10.9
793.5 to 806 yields 2.3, 9.31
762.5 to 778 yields 3.0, 9.76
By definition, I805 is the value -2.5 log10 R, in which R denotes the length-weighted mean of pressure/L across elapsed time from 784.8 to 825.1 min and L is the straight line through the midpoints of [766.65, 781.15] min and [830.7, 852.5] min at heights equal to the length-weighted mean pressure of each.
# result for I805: 0.07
